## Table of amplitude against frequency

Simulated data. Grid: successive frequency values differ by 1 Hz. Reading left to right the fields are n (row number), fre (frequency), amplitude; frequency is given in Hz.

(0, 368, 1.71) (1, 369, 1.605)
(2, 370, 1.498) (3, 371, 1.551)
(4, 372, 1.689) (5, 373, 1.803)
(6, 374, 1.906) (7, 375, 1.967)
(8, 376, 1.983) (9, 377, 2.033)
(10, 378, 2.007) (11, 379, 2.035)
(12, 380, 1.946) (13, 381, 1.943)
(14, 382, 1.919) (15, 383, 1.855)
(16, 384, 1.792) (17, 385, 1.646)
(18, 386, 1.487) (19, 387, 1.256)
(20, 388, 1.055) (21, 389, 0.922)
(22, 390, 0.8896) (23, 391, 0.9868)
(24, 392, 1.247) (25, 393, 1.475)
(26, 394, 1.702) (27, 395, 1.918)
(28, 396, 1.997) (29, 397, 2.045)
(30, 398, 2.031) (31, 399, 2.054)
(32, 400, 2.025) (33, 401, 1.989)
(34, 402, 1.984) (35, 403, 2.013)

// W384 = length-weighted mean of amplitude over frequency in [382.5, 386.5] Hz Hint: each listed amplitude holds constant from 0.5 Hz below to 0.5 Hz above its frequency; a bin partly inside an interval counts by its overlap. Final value 1.69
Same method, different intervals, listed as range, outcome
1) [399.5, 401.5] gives 2.01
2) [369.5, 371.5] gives 1.52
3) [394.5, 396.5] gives 1.96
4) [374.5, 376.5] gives 1.98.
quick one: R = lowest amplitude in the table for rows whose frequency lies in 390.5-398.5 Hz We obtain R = 0.9868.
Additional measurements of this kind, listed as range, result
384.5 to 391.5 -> 0.8896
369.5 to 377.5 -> 1.498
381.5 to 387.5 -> 1.256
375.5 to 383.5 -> 1.855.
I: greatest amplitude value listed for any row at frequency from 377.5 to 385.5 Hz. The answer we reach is 2.035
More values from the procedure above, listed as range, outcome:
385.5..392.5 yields 1.487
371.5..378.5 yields 2.033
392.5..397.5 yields 2.045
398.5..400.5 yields 2.054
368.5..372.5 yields 1.689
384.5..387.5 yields 1.646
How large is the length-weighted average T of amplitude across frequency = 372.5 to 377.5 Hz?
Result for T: 1.94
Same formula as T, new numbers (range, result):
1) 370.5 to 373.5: 1.68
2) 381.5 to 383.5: 1.89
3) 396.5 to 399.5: 2.04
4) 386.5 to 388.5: 1.16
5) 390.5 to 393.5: 1.24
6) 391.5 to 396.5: 1.67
